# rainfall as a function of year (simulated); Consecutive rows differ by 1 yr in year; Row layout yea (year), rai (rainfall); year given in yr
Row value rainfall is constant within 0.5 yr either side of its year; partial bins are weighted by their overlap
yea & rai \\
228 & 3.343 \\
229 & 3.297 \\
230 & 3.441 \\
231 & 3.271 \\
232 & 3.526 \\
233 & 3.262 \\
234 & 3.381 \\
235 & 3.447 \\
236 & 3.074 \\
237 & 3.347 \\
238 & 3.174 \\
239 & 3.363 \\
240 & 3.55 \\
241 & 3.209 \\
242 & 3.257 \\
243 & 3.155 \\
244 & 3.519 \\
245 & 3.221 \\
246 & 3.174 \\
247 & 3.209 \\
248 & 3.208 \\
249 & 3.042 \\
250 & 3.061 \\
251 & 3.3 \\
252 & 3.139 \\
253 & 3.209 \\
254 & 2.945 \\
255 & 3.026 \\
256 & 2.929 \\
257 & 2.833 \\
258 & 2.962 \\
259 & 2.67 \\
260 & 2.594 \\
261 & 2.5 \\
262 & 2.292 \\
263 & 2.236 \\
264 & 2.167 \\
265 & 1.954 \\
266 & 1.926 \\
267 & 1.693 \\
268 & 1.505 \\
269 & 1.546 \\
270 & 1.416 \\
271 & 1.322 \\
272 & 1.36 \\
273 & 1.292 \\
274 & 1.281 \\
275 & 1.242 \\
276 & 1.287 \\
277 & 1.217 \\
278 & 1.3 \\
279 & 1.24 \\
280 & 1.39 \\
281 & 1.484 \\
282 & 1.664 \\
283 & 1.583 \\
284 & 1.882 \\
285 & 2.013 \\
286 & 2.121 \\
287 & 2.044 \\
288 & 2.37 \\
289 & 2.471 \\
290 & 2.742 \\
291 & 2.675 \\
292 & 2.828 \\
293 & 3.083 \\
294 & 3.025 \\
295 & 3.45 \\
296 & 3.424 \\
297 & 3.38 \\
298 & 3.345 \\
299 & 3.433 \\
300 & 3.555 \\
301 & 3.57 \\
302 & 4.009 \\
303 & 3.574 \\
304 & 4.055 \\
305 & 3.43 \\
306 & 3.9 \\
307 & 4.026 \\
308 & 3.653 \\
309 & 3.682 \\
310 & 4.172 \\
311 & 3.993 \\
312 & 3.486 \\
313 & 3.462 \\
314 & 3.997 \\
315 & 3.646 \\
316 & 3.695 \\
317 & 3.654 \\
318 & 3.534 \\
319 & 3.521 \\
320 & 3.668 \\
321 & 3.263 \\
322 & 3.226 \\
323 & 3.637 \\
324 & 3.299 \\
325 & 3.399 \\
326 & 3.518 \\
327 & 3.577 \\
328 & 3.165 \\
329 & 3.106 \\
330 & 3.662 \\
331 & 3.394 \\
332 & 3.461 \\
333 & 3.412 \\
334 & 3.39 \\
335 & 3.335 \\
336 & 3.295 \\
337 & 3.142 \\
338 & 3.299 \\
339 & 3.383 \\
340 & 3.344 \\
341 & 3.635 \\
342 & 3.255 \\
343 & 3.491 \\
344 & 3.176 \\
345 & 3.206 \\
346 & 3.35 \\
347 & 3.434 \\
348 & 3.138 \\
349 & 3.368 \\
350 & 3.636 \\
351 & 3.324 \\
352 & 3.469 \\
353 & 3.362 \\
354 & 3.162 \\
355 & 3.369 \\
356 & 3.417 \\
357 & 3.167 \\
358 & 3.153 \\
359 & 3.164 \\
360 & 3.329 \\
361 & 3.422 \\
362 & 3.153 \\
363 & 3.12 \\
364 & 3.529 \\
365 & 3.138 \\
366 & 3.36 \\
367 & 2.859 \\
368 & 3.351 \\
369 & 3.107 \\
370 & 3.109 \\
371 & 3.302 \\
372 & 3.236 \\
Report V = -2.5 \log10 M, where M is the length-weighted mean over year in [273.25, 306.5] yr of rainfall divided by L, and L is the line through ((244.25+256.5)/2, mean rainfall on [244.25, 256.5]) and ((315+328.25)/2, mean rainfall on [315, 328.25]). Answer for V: 0.300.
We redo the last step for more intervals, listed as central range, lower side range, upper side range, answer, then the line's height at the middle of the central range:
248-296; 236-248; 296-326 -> 0.47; 3.43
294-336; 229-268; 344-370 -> -0.13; 3.16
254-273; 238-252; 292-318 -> 0.48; 3.36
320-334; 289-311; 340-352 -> 0.00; 3.41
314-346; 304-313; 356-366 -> 0.05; 3.57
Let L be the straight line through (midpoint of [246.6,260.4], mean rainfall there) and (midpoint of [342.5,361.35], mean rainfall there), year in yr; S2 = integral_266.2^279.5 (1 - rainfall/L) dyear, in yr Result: 7.3 yr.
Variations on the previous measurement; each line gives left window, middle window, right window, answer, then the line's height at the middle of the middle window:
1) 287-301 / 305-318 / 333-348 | -2.5 yr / 3.15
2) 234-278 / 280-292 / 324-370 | 3.0 yr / 2.8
